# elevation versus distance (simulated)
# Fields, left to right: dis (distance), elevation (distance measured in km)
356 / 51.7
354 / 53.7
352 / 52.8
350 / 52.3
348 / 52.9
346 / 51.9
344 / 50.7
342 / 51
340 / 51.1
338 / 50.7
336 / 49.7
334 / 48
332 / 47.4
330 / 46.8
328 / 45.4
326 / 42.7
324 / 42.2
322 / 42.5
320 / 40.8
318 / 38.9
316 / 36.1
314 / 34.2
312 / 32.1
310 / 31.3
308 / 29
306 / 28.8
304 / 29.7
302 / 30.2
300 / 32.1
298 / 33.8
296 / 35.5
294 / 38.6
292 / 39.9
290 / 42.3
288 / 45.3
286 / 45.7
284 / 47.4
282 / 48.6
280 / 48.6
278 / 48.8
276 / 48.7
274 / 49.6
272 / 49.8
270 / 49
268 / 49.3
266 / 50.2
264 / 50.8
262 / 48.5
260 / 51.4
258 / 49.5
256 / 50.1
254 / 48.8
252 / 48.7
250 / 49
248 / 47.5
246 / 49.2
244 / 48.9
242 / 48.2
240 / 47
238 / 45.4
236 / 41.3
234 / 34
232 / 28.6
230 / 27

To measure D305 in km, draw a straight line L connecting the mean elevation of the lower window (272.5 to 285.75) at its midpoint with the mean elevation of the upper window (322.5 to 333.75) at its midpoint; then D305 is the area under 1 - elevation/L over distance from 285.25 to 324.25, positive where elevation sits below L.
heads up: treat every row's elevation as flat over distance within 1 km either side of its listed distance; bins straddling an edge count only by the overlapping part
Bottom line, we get 8.7 km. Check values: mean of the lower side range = 48.5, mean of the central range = 36.3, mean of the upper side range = 45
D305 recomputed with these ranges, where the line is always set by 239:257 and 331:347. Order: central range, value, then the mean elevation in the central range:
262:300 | 2.9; 45.4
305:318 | 4.5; 32.5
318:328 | 1.6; 42.1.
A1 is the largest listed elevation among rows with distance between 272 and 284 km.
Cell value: 49.8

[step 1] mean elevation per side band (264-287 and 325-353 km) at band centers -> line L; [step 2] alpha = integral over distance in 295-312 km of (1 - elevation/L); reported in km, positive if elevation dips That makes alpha 6.1 km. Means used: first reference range 48.8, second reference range 49.5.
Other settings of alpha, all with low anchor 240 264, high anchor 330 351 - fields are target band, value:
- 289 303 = 3.8 km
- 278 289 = 0.5 km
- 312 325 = 3.0 km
